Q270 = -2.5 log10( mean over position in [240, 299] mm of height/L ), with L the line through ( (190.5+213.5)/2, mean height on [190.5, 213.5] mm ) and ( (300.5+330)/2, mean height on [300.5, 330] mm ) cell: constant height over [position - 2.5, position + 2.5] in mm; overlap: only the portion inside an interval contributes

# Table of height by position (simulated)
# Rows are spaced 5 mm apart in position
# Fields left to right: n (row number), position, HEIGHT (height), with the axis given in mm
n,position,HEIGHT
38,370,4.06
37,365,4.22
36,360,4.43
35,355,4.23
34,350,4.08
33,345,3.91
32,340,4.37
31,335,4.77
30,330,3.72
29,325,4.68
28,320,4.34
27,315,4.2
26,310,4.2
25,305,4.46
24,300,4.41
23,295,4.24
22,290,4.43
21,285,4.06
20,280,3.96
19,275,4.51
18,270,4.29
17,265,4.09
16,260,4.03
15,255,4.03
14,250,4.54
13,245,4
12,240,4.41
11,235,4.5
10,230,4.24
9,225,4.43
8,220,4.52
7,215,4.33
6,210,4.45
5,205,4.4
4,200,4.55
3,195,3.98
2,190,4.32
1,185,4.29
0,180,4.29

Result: 0.03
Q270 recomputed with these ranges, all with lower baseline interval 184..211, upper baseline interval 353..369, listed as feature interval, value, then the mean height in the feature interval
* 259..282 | 0.03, 4.19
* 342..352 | 0.07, 4.01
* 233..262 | 0.02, 4.25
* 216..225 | -0.04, 4.46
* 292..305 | -0.02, 4.36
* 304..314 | 0.00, 4.29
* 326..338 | -0.01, 4.3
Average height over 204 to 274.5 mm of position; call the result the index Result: 4.31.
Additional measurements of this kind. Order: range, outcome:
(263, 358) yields 4.26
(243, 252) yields 4.27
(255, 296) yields 4.19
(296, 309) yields 4.39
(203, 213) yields 4.42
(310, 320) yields 4.24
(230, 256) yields 4.31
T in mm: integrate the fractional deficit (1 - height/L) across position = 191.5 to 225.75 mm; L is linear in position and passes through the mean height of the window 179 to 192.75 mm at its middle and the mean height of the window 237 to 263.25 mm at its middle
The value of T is -0.9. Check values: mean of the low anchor 4.3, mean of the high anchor 4.2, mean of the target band 4.38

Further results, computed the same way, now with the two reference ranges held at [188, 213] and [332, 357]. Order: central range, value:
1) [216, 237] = -0.4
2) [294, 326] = -0.5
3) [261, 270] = 0.4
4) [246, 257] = 0.1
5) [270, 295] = 0.3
